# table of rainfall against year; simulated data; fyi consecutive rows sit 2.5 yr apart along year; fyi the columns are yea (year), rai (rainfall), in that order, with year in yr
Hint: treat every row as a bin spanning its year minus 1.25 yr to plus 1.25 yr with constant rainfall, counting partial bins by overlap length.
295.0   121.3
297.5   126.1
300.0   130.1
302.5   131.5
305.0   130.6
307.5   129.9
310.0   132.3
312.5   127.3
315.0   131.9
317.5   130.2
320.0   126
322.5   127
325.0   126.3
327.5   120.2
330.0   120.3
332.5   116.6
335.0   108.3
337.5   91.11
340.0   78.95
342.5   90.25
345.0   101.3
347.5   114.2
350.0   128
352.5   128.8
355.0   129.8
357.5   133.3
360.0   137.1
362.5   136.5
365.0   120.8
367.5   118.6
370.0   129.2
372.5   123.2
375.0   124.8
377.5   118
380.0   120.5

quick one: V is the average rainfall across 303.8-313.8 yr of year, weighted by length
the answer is 130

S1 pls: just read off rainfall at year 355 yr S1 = 129.8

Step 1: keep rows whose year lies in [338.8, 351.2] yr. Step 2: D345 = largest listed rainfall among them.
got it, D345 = 128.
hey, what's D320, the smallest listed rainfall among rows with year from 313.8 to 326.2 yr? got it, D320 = 126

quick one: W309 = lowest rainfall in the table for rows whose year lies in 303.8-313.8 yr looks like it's 127.3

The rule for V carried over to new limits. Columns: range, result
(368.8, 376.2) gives 126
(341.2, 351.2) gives 108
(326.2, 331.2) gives 120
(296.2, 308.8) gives 130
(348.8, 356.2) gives 129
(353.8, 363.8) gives 134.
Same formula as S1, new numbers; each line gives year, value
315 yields 131.9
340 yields 78.95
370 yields 129.2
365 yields 120.8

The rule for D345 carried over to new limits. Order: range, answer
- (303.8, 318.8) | 132.3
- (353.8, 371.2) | 137.1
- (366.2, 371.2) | 129.2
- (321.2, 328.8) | 127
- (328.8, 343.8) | 120.3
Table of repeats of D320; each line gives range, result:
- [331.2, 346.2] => 78.95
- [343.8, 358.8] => 101.3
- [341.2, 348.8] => 90.25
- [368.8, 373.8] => 123.2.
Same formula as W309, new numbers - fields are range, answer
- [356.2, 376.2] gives 118.6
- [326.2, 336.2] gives 108.3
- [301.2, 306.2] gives 130.6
